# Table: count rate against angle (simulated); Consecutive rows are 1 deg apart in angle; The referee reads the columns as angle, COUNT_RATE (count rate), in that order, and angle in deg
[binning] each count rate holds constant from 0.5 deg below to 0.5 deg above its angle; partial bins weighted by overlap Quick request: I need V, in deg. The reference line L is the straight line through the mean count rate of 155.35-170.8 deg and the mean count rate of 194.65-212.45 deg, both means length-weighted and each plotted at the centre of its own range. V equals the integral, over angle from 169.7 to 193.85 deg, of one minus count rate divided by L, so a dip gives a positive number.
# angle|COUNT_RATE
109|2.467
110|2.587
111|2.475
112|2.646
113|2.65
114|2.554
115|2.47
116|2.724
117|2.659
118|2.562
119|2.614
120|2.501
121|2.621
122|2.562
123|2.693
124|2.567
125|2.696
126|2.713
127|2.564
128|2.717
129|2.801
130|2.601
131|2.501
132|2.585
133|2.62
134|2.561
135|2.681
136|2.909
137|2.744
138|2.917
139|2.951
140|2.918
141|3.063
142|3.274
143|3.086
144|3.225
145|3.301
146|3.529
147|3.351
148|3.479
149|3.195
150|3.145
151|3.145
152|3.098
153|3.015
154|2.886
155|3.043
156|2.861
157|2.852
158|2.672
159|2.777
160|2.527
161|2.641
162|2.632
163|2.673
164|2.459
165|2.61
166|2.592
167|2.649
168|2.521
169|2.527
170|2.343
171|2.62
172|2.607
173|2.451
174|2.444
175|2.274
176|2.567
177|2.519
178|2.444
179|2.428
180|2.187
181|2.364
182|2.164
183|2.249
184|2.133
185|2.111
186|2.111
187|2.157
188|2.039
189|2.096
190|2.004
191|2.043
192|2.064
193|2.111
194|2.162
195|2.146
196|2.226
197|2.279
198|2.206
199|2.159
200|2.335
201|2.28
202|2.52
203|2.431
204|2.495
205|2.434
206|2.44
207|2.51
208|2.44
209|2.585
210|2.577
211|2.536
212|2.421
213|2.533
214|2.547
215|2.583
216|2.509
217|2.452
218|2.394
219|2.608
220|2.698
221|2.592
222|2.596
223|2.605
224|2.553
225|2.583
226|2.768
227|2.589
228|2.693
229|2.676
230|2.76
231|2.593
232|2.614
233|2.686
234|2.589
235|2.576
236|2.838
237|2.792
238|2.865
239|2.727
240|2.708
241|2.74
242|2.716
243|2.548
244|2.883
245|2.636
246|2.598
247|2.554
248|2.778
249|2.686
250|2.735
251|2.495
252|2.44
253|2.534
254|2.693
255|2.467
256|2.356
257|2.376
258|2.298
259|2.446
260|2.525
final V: 2.40 deg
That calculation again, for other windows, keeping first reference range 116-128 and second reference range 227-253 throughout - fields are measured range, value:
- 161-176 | 0.62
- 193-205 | 1.64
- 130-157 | -3.70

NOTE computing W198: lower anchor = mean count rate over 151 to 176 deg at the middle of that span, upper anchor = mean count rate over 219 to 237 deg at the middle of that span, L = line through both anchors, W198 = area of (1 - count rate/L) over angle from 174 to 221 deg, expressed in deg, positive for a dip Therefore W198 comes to 5.57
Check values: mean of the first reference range 2.67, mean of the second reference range 2.65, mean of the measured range 2.34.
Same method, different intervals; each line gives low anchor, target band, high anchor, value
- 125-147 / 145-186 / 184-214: -0.91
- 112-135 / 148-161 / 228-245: -1.49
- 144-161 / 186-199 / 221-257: 3.33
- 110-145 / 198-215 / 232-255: 1.50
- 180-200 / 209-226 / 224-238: -0.36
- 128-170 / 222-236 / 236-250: 0.48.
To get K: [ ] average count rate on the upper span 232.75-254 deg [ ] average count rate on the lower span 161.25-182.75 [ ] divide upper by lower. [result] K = 1.1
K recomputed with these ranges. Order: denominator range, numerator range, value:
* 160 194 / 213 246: 1.12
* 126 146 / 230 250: 0.94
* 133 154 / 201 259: 0.84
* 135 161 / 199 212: 0.81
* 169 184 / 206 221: 1.05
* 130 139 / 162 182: 0.92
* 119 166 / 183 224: 0.83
